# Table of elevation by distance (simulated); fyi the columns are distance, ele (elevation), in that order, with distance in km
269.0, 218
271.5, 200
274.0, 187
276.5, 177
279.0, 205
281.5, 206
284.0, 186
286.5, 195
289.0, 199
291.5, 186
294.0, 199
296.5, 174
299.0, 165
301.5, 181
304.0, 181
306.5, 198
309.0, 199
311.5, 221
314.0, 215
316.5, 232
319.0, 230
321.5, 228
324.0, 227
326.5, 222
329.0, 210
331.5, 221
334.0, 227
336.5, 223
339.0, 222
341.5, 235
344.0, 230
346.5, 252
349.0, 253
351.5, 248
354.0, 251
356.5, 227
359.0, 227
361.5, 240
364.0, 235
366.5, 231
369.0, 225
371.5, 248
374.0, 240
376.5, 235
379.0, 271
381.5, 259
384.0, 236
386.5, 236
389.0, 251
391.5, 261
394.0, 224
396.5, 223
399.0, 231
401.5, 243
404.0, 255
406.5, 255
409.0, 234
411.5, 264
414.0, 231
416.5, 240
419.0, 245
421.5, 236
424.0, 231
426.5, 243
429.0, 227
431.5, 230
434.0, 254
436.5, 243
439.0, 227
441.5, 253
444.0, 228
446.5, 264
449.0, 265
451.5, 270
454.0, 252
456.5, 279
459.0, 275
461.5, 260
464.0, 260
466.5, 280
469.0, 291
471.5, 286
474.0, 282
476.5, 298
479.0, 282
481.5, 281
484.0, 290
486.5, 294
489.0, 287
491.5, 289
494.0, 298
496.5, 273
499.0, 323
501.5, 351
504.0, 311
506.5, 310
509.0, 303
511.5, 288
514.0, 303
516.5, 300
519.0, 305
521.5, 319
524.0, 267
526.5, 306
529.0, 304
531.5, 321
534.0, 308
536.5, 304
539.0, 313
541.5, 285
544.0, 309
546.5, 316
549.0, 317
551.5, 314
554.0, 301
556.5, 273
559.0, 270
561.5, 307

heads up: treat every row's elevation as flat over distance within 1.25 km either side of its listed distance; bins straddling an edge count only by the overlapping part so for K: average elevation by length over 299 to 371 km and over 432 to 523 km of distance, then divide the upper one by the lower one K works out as 1.26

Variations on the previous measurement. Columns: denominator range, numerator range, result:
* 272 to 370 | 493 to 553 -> 1.43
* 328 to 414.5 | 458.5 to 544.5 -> 1.24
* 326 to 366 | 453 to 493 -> 1.21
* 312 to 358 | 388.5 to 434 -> 1.04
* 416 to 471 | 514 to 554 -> 1.21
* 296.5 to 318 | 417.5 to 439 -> 1.20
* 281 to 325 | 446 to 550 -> 1.46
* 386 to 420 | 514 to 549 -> 1.26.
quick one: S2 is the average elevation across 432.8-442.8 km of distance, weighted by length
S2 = 244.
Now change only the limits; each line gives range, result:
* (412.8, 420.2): 239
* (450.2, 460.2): 269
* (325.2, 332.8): 218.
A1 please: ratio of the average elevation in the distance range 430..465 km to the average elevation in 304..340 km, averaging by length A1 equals 1.2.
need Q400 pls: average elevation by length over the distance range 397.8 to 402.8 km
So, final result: 237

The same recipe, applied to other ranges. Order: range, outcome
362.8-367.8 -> 233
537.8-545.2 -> 302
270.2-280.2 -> 192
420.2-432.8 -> 234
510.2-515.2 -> 296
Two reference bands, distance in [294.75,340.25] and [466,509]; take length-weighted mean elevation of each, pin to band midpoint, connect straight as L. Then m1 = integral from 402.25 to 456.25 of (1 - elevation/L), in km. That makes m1 4.2 km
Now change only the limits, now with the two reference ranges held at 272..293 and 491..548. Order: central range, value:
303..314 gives 0.2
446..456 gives 0.3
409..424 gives 0.9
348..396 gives -1.3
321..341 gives -0.6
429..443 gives 1.3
